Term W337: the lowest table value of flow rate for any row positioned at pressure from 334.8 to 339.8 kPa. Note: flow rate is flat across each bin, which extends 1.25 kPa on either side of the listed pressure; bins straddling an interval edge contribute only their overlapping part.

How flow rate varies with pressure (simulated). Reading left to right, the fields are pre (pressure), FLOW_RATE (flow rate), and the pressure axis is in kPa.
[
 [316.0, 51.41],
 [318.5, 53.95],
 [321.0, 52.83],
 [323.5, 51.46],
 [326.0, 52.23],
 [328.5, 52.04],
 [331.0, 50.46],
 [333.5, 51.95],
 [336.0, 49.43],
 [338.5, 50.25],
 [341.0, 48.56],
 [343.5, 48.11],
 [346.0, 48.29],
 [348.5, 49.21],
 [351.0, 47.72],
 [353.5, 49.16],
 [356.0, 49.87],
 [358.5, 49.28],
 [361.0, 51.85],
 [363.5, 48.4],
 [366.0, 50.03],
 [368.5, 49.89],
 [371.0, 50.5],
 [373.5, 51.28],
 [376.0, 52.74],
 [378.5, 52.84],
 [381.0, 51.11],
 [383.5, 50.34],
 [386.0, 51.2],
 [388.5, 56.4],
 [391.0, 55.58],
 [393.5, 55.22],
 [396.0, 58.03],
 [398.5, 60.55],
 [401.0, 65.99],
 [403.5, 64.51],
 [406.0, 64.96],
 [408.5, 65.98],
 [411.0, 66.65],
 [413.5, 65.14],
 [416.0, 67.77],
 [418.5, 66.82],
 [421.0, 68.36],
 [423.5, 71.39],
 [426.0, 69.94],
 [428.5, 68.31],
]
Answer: 49.43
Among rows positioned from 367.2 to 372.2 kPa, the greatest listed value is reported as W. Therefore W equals 50.5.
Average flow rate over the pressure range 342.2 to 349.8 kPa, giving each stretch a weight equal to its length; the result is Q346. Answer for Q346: 48.5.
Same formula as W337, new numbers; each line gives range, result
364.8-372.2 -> 49.89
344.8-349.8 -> 48.29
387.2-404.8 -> 55.22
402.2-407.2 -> 64.51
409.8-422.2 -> 65.14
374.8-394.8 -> 50.34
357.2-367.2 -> 48.4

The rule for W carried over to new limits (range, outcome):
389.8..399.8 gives 60.55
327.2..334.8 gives 52.04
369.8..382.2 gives 52.84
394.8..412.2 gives 66.65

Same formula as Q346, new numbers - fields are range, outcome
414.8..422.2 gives 67.6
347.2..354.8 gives 48.7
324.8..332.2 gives 51.6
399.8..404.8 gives 65.2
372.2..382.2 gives 52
